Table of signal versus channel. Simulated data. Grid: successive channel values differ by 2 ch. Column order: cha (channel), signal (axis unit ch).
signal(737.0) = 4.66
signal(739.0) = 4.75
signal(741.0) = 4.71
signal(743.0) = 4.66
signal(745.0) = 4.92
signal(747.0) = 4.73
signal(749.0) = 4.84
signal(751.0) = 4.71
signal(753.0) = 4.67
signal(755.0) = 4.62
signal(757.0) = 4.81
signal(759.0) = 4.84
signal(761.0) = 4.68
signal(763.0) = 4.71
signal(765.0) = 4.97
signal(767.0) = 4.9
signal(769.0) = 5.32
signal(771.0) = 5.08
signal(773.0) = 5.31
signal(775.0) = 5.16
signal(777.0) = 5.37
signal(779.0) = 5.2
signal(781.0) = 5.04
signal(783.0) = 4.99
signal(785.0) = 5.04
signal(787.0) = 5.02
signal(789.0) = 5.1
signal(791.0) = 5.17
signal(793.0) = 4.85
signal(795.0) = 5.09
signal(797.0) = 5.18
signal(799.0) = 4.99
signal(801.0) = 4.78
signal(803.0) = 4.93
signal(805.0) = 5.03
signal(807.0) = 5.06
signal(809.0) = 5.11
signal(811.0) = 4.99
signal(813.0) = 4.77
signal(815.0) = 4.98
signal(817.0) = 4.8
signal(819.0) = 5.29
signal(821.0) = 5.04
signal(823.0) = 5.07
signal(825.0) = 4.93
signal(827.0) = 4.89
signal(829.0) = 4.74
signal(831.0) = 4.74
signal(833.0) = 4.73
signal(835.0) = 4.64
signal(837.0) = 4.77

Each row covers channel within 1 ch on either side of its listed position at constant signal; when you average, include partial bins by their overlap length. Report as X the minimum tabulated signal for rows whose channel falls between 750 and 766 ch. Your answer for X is 4.62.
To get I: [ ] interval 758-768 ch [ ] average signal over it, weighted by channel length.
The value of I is 4.82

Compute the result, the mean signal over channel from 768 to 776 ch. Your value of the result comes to 5.22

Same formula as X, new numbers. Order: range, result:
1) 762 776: 4.71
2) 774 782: 5.04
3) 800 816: 4.77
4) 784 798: 4.85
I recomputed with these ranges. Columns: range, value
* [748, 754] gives 4.74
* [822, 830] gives 4.91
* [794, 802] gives 5.01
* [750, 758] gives 4.7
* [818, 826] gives 5.08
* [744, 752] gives 4.8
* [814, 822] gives 5.03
